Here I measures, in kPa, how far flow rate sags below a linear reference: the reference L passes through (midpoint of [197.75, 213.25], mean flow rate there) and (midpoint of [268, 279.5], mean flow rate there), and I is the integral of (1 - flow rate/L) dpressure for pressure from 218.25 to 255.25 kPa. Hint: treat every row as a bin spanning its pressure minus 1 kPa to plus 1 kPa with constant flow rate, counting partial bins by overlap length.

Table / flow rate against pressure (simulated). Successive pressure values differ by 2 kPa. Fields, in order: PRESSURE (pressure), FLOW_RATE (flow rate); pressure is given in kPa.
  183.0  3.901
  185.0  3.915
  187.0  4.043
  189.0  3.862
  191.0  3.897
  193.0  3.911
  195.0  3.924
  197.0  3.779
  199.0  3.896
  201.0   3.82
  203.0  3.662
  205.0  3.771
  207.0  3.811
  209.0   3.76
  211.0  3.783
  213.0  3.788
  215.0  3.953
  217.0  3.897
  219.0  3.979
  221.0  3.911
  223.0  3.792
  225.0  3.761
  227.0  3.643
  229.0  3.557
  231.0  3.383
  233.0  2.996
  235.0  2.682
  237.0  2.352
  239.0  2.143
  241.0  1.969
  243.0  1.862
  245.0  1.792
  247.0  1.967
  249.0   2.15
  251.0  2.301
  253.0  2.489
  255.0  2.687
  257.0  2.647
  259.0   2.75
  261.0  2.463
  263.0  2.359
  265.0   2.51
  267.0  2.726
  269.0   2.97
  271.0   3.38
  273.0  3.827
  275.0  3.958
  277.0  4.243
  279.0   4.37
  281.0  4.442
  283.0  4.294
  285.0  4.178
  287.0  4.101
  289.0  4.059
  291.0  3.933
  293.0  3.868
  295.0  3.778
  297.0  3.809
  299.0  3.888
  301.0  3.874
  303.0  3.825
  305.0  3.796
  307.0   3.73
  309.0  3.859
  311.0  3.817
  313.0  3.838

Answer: 9.5 kPa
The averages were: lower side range 3.79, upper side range 3.77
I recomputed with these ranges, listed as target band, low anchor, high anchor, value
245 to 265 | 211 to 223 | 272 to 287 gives 8.2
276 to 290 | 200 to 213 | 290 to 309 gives -1.5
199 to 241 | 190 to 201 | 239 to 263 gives -4.2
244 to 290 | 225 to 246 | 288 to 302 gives 2.9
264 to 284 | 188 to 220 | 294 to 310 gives 0.8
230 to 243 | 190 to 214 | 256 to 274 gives 3.0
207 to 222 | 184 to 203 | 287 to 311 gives 0.1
